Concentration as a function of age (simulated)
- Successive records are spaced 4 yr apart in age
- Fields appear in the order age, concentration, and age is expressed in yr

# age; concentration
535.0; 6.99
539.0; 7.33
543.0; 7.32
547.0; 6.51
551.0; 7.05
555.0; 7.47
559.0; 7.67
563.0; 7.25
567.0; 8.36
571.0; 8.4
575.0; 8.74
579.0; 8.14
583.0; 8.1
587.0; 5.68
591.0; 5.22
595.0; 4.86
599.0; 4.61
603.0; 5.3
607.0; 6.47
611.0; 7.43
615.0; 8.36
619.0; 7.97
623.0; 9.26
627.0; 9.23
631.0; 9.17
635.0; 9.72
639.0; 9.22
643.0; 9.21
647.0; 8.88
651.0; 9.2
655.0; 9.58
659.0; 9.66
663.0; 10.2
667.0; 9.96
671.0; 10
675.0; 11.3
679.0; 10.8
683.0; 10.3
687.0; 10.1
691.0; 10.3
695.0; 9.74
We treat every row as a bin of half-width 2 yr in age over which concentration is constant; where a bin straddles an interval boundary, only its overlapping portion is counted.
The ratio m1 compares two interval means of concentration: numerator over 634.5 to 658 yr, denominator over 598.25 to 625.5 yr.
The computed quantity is 1.3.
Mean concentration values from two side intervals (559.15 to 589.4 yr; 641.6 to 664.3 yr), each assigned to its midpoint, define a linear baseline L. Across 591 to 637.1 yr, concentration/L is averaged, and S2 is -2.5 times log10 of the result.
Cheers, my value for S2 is 0.173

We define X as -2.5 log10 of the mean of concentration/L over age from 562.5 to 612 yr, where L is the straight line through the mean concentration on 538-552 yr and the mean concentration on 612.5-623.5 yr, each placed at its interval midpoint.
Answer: 0.15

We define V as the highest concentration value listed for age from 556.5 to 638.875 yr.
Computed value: 9.72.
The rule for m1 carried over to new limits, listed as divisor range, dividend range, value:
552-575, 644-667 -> 1.21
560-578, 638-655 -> 1.12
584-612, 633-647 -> 1.64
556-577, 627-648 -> 1.15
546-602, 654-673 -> 1.42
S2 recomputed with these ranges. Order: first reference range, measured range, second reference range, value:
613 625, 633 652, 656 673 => 0.00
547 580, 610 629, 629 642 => 0.06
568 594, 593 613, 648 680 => 0.37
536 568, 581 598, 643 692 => 0.36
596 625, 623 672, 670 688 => -0.07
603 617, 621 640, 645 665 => -0.14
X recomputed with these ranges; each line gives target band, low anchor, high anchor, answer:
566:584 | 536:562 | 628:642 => -0.07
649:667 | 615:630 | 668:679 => 0.04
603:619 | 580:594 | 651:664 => 0.04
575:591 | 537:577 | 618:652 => 0.12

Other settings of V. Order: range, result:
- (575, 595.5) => 8.74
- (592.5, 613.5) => 7.43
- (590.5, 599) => 5.22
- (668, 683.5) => 11.3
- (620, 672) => 10.2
